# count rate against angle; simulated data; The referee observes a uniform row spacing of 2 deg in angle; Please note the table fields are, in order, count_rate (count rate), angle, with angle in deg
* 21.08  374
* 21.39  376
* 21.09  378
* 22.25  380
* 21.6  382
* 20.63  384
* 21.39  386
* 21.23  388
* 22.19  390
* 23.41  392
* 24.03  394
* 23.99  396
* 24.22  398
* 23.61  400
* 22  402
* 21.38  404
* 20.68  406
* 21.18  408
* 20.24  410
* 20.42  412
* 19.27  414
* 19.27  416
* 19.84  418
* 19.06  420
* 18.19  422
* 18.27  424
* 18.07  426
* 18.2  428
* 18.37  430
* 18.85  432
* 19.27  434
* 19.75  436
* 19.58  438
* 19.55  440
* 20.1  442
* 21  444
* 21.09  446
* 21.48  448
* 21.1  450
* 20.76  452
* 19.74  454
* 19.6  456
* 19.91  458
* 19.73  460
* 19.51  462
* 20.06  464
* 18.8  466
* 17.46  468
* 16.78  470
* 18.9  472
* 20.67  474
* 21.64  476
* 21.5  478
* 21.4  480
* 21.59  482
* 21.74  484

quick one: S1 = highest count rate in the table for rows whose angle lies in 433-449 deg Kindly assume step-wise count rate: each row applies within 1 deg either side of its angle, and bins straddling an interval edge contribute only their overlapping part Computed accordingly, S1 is 21.48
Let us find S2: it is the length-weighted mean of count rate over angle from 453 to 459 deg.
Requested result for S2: 19.8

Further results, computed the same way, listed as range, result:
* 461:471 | 18.5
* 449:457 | 20.3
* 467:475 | 18.5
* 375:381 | 21.6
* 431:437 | 19.3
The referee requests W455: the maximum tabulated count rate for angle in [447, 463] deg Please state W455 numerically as 21.48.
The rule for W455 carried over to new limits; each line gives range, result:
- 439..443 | 20.1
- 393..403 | 24.22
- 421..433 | 18.85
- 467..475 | 20.67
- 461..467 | 20.06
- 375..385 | 22.25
